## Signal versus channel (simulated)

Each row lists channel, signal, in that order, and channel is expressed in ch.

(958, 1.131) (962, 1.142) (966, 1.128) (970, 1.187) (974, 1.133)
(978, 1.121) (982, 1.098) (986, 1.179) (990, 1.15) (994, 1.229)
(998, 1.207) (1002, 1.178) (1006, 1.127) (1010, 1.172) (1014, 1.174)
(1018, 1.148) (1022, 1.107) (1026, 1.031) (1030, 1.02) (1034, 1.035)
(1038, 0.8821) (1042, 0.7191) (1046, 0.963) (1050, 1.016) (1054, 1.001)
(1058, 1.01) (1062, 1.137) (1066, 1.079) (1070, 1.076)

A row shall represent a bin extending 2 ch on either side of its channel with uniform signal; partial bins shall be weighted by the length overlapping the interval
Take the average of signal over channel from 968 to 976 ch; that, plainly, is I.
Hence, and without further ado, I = 1.16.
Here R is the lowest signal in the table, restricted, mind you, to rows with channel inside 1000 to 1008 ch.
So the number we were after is 1.127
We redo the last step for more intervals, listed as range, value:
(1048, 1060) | 1.001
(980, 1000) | 1.098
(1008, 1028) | 1.031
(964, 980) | 1.121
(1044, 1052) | 0.963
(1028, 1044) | 0.7191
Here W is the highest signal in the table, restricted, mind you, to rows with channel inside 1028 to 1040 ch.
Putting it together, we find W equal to 1.035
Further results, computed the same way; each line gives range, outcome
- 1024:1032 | 1.031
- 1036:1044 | 0.8821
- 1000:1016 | 1.178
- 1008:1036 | 1.174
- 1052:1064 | 1.137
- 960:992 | 1.187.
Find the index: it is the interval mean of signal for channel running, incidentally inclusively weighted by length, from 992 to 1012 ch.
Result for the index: 1.18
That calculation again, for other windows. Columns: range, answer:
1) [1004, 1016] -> 1.16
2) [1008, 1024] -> 1.15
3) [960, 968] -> 1.13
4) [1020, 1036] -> 1.05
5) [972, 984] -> 1.12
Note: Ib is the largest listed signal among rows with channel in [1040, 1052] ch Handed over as 1.016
